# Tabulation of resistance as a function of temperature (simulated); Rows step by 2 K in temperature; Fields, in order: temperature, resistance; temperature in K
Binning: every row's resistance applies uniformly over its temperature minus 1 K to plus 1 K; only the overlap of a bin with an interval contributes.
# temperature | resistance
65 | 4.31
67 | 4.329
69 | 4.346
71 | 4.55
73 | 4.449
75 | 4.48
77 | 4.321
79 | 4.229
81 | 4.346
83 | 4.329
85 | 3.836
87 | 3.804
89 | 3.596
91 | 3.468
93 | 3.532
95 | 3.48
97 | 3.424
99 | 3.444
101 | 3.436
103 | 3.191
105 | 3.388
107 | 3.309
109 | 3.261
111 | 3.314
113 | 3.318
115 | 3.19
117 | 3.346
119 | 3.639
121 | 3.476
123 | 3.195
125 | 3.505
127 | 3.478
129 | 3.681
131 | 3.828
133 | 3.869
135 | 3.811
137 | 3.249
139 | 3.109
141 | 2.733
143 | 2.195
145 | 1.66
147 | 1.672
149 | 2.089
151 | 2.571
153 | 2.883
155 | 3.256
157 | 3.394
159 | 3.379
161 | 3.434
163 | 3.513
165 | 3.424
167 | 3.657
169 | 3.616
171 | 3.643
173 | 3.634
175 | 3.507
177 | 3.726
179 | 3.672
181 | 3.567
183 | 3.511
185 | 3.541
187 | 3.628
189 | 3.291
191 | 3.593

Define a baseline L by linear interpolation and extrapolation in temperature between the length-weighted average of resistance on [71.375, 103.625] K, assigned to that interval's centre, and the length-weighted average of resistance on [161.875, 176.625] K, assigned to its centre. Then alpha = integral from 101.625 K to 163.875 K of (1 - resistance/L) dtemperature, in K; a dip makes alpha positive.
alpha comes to 9.1 K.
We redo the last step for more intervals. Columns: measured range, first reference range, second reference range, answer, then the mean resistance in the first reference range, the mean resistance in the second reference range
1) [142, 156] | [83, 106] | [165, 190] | 4.84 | 3.54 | 3.58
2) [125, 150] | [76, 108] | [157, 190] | 4.45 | 3.7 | 3.54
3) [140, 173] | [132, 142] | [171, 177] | 5.04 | 3.35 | 3.61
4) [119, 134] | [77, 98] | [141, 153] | -4.68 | 3.83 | 2.17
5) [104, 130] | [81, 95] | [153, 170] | 1.77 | 3.78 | 3.43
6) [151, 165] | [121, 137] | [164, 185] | 1.28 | 3.59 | 3.59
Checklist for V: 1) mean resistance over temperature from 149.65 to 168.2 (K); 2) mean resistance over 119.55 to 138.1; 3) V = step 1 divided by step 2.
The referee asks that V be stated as 0.91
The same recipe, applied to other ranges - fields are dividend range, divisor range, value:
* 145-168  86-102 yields 0.84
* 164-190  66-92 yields 0.86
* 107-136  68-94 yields 0.85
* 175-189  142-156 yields 1.53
